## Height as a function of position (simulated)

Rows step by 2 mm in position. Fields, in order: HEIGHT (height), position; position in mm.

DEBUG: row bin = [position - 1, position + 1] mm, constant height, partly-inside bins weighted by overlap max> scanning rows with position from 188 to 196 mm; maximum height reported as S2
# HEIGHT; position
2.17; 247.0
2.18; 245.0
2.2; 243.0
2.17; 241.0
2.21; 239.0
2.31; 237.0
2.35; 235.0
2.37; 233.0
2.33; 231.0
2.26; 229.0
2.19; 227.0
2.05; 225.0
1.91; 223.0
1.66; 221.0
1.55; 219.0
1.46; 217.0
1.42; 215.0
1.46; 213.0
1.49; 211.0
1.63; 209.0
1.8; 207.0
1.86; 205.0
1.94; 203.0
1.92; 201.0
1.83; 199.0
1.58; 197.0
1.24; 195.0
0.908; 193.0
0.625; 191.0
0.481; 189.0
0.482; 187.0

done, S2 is 1.24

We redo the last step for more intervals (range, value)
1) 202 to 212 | 1.94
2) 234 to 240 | 2.35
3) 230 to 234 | 2.37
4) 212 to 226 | 2.05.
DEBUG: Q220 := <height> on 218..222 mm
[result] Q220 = 1.6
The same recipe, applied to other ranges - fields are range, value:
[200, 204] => 1.93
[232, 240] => 2.31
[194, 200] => 1.55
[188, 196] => 0.813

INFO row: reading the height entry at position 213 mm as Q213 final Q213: 1.46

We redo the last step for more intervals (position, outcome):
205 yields 1.86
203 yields 1.94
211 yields 1.49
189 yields 0.481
